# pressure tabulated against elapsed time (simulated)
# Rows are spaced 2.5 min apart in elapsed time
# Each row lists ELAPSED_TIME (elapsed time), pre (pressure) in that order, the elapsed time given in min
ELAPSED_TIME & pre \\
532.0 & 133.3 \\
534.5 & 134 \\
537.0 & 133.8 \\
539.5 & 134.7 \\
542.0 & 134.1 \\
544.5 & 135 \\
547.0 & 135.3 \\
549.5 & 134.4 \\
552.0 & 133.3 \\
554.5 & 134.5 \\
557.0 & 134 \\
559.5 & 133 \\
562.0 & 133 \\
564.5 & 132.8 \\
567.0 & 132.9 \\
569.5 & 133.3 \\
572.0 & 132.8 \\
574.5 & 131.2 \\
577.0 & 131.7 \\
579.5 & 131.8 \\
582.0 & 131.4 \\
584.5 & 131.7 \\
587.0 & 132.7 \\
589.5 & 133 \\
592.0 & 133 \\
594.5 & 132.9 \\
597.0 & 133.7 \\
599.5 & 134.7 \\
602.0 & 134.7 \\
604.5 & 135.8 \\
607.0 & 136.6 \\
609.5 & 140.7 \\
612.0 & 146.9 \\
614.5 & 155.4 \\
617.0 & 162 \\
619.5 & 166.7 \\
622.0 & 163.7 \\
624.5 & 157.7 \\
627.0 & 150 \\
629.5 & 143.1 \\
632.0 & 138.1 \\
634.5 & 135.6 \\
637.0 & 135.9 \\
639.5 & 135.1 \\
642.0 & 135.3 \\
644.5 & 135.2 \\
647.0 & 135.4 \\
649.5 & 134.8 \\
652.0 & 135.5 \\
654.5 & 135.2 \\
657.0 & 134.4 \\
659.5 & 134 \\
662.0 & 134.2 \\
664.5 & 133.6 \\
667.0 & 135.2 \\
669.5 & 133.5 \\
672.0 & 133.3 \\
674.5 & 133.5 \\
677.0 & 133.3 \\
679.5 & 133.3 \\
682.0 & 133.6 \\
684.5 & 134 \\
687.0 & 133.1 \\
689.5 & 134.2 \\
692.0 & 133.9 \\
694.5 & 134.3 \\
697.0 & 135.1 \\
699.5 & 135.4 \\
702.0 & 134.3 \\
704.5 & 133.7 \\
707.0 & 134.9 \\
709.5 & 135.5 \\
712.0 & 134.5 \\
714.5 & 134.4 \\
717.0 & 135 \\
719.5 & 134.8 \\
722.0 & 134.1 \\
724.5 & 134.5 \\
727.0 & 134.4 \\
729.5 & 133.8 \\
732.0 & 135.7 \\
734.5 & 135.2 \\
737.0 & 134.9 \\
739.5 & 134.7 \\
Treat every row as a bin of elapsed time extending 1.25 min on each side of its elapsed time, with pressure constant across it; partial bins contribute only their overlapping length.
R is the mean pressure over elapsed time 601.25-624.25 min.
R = 150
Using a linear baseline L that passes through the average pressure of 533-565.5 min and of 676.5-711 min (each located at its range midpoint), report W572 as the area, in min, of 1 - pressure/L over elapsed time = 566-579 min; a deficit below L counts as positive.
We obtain 0.2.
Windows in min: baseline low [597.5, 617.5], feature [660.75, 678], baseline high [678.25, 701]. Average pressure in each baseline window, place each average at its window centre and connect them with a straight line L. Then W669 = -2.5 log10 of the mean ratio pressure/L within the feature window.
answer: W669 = 0.02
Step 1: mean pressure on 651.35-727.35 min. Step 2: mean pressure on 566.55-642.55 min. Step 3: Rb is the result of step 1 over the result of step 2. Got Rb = 1.0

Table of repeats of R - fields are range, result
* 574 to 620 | 138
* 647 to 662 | 135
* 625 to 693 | 136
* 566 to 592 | 132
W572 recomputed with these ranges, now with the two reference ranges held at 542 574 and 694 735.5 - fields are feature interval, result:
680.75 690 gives 0.1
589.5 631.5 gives -3.4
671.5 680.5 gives 0.1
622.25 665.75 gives -1.4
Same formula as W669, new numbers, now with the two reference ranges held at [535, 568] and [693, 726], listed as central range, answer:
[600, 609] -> -0.015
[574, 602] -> 0.012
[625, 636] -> -0.066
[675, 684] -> 0.009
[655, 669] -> 0.001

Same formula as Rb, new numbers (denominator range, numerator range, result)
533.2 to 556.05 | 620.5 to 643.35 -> 1.07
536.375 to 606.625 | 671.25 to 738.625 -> 1.01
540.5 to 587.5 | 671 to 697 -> 1.00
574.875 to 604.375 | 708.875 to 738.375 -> 1.01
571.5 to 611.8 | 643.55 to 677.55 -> 1.00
